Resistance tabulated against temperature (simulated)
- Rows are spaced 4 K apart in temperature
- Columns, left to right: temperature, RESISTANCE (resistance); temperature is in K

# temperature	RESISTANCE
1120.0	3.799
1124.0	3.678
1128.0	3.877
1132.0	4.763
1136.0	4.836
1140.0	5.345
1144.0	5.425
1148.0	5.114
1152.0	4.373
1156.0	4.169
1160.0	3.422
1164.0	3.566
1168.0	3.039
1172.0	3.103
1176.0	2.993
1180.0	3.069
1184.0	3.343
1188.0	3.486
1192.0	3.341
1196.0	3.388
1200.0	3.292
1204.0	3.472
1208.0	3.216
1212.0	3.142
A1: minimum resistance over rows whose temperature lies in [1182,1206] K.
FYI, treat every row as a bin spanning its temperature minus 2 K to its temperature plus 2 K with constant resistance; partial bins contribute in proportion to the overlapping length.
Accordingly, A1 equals 3.292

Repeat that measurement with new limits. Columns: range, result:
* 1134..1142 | 4.836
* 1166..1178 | 2.993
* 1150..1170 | 3.039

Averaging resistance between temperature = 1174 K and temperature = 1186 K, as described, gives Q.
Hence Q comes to 3.13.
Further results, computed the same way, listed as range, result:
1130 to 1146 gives 5.09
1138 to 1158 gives 4.89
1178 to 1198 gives 3.33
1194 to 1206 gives 3.38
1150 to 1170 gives 3.71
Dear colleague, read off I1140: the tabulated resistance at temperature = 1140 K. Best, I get 5.345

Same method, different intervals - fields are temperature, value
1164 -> 3.566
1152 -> 4.373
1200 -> 3.292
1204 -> 3.472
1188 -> 3.486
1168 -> 3.039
